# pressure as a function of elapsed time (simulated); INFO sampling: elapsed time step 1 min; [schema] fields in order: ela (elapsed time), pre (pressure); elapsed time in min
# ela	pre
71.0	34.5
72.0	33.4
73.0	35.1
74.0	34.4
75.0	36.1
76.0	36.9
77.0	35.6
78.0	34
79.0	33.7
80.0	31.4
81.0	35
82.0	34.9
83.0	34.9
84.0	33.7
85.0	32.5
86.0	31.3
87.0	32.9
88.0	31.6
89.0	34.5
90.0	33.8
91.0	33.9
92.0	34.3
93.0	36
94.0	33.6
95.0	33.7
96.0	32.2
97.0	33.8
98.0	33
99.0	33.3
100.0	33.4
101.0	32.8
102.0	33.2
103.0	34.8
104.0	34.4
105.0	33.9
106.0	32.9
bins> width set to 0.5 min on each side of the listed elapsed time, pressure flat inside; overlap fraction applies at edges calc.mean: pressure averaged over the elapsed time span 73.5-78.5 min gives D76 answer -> 35.4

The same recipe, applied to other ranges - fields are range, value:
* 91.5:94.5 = 34.6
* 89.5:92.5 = 34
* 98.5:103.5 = 33.5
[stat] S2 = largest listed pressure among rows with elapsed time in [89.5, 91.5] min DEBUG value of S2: 33.9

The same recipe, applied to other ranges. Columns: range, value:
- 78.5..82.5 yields 35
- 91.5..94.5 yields 36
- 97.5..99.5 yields 33.3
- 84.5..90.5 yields 34.5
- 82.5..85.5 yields 34.9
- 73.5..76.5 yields 36.9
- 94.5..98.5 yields 33.8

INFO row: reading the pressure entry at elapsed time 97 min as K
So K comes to 33.8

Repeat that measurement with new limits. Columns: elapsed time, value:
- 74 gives 34.4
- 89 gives 34.5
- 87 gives 32.9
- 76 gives 36.9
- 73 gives 35.1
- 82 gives 34.9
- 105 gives 33.9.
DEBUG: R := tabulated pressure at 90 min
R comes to 33.8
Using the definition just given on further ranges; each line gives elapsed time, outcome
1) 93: 36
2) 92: 34.3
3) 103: 34.8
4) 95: 33.7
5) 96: 32.2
